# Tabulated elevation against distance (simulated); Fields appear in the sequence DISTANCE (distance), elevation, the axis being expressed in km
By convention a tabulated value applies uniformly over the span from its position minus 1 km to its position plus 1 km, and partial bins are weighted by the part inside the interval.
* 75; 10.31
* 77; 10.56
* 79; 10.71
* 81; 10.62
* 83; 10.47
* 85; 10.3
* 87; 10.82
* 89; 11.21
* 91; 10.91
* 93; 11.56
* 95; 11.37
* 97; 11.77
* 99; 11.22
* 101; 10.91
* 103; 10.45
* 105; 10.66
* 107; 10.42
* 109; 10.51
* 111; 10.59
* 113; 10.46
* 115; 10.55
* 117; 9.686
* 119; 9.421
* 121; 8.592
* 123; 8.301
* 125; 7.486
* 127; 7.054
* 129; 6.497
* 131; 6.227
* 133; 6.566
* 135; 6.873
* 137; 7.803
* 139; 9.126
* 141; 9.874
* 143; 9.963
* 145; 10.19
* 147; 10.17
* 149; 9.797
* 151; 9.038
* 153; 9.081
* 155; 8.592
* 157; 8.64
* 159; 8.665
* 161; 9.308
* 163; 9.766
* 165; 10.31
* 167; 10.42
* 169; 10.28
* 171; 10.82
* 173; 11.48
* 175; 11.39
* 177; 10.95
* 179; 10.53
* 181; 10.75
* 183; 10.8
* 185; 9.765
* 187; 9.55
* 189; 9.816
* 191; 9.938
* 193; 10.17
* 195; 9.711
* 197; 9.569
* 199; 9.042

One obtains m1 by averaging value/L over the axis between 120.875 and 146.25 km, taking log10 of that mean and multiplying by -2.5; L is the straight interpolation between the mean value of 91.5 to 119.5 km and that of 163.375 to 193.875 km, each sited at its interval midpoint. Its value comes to 0.30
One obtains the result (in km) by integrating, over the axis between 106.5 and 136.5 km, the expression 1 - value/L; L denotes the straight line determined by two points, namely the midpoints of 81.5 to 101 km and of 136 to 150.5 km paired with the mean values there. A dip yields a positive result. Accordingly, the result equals 4.8 km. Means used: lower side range 11.1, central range 8.57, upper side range 9.54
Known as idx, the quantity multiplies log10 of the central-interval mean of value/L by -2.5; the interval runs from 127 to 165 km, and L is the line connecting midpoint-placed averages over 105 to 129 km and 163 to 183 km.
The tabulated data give 0.16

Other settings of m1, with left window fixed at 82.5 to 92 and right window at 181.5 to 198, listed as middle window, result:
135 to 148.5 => 0.11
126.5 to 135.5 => 0.49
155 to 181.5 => -0.01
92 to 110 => -0.03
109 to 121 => 0.05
